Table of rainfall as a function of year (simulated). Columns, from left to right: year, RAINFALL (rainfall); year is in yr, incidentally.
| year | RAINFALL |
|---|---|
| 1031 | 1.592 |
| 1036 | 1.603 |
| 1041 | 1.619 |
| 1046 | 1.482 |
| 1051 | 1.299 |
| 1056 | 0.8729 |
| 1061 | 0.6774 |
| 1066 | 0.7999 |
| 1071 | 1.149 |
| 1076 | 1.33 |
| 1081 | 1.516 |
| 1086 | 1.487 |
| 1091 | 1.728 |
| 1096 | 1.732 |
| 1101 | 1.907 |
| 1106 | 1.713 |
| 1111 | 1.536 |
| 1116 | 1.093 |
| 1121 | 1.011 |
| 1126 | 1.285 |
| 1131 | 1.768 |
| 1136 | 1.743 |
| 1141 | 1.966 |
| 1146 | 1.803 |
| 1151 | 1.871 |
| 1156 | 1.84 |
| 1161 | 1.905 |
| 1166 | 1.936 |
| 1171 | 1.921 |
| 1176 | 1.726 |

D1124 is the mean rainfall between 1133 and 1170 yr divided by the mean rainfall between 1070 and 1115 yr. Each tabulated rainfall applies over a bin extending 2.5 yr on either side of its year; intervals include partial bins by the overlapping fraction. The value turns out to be 1.2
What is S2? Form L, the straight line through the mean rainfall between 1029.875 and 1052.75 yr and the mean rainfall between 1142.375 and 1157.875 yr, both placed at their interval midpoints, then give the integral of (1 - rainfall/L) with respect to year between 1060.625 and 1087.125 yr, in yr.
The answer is 7.2 yr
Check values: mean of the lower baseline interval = 1.52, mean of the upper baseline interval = 1.85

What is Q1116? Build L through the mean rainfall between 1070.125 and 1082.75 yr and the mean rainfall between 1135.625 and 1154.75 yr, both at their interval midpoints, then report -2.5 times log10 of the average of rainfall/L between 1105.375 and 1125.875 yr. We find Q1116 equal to 0.246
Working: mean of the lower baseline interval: 1.34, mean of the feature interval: 1.3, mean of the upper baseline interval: 1.86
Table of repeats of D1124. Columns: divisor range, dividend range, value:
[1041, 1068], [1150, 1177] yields 1.73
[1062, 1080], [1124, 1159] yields 1.61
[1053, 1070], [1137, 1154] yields 2.25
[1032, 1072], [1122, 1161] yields 1.44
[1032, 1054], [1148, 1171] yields 1.27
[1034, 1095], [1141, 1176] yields 1.44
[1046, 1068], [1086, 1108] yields 1.78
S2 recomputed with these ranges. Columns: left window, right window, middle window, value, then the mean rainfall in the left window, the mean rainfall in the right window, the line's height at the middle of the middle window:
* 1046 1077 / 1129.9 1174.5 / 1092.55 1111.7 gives -4.5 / 1.04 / 1.86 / 1.41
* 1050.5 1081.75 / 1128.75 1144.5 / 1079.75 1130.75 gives -2.1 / 1.06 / 1.83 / 1.48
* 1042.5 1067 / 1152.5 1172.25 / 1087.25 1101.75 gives -4.0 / 1.06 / 1.9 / 1.37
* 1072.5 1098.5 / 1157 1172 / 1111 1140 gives 5.2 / 1.54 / 1.91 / 1.73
